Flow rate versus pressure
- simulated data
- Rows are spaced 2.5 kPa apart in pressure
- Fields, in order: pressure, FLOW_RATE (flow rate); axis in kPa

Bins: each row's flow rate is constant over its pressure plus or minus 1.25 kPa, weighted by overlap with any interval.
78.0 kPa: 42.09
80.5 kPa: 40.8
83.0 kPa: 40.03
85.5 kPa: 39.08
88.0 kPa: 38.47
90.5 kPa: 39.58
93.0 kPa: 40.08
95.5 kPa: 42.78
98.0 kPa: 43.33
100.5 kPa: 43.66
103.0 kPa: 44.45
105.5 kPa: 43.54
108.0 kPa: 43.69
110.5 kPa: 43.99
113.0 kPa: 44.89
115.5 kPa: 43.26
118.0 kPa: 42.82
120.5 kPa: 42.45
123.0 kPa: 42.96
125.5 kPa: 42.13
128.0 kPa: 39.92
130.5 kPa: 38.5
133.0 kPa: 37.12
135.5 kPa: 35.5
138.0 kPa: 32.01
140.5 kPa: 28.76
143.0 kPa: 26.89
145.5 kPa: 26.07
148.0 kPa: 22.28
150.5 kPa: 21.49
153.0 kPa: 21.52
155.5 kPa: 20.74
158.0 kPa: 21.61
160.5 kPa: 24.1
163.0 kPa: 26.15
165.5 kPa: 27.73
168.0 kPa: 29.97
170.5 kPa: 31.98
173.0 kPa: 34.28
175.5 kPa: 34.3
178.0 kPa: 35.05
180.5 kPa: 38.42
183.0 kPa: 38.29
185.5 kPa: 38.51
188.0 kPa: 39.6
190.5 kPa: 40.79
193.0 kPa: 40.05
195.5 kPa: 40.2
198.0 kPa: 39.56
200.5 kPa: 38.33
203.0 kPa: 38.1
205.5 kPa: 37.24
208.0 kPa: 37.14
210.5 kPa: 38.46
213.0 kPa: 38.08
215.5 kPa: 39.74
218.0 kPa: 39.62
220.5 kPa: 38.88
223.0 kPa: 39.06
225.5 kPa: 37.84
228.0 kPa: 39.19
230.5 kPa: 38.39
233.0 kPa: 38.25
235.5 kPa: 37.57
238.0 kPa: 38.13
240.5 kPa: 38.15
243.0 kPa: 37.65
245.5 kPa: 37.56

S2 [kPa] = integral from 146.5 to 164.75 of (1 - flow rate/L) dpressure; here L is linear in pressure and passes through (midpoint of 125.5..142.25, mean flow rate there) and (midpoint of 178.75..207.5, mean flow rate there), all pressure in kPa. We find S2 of 7.0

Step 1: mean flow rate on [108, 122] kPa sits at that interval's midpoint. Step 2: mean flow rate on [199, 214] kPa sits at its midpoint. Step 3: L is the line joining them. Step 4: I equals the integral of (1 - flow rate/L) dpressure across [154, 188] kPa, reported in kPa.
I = 7.5 kPa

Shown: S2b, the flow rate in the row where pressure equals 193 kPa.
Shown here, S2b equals 40.05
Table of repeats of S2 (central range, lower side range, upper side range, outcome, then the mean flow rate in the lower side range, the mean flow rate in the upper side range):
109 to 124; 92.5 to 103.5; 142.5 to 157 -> -3.2 kPa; 42.9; 22.9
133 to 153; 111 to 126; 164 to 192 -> 6.1 kPa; 43.2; 35.3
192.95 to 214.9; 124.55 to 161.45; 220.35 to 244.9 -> -2.0 kPa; 29.2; 38.3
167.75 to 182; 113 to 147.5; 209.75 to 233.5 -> 1.3 kPa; 36.8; 38.8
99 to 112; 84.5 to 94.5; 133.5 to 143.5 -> -2.5 kPa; 39.4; 31.6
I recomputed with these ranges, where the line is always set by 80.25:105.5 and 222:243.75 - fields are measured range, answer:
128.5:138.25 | 0.96 kPa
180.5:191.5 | 0.04 kPa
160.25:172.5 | 3.40 kPa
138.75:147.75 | 2.97 kPa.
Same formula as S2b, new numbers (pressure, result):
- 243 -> 37.65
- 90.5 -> 39.58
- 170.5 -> 31.98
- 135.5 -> 35.5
